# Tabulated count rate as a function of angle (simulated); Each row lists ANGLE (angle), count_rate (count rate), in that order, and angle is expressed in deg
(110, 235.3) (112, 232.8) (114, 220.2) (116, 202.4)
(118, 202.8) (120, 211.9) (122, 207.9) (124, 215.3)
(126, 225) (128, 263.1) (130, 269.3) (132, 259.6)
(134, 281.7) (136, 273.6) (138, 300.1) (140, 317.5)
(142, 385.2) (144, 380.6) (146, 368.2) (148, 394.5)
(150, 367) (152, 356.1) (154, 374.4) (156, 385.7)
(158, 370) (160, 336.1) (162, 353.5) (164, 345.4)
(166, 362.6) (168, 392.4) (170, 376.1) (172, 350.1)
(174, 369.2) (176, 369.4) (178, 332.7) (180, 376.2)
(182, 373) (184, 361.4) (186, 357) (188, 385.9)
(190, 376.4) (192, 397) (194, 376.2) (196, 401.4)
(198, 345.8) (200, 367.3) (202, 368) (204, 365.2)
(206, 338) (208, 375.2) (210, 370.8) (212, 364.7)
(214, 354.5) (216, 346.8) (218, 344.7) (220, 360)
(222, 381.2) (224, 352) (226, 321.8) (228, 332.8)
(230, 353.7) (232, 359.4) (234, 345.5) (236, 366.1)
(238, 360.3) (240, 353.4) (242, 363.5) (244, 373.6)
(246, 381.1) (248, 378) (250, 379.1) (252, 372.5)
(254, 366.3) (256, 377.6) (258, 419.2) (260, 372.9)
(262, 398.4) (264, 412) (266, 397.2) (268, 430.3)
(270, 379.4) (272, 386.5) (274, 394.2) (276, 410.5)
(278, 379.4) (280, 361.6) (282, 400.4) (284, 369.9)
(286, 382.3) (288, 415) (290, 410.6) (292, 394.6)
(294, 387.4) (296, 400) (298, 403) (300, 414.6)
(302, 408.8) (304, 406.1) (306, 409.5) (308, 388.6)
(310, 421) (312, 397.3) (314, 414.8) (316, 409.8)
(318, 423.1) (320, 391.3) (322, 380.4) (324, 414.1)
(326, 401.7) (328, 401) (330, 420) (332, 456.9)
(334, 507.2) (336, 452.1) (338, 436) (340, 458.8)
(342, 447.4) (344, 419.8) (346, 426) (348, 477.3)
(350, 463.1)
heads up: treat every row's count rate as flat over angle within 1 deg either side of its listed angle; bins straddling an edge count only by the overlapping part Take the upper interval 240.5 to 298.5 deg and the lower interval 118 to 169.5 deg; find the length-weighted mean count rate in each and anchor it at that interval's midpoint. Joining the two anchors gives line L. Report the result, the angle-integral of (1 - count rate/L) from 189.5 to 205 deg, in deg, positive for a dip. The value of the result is -1.2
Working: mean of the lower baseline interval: 318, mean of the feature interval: 375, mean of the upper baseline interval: 389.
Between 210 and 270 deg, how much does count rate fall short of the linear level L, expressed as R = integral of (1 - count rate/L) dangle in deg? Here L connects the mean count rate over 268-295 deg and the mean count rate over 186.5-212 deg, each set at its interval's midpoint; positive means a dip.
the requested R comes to 1.9 deg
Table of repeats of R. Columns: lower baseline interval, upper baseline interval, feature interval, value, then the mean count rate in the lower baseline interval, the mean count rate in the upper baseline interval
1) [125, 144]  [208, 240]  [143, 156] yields -3.1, 291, 355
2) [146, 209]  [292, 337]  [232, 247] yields 1.0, 368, 414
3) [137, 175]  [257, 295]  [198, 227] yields 1.5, 362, 395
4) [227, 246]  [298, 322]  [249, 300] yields -1.3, 358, 406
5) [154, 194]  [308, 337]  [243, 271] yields 0.6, 367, 420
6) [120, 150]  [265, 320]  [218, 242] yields 0.3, 295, 400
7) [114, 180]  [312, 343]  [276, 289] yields 0.4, 318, 427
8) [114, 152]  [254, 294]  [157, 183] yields -4.0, 285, 393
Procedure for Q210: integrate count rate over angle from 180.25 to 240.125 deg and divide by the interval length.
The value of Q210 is 362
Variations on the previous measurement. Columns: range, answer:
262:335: 405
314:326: 404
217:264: 367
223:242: 350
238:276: 385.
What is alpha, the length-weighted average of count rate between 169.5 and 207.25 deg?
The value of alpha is 368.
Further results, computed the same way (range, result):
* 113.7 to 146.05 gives 268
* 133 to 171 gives 354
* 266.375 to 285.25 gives 390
